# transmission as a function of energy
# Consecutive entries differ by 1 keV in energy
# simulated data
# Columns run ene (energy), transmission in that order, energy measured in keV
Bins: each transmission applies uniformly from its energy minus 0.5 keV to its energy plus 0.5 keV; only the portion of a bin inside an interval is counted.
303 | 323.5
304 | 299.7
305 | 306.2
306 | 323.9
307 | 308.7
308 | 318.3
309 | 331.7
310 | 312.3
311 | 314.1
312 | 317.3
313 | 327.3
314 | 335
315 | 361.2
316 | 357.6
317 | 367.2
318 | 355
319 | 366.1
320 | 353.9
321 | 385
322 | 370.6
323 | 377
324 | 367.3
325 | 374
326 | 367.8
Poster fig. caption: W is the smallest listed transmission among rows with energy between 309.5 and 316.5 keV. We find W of 312.3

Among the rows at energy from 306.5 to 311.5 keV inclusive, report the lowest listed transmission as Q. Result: 308.7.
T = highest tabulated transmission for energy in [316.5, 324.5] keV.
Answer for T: 385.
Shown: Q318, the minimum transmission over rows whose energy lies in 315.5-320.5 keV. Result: 353.9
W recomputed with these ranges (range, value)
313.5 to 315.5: 335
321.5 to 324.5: 367.3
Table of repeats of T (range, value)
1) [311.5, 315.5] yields 361.2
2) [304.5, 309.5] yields 331.7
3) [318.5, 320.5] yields 366.1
